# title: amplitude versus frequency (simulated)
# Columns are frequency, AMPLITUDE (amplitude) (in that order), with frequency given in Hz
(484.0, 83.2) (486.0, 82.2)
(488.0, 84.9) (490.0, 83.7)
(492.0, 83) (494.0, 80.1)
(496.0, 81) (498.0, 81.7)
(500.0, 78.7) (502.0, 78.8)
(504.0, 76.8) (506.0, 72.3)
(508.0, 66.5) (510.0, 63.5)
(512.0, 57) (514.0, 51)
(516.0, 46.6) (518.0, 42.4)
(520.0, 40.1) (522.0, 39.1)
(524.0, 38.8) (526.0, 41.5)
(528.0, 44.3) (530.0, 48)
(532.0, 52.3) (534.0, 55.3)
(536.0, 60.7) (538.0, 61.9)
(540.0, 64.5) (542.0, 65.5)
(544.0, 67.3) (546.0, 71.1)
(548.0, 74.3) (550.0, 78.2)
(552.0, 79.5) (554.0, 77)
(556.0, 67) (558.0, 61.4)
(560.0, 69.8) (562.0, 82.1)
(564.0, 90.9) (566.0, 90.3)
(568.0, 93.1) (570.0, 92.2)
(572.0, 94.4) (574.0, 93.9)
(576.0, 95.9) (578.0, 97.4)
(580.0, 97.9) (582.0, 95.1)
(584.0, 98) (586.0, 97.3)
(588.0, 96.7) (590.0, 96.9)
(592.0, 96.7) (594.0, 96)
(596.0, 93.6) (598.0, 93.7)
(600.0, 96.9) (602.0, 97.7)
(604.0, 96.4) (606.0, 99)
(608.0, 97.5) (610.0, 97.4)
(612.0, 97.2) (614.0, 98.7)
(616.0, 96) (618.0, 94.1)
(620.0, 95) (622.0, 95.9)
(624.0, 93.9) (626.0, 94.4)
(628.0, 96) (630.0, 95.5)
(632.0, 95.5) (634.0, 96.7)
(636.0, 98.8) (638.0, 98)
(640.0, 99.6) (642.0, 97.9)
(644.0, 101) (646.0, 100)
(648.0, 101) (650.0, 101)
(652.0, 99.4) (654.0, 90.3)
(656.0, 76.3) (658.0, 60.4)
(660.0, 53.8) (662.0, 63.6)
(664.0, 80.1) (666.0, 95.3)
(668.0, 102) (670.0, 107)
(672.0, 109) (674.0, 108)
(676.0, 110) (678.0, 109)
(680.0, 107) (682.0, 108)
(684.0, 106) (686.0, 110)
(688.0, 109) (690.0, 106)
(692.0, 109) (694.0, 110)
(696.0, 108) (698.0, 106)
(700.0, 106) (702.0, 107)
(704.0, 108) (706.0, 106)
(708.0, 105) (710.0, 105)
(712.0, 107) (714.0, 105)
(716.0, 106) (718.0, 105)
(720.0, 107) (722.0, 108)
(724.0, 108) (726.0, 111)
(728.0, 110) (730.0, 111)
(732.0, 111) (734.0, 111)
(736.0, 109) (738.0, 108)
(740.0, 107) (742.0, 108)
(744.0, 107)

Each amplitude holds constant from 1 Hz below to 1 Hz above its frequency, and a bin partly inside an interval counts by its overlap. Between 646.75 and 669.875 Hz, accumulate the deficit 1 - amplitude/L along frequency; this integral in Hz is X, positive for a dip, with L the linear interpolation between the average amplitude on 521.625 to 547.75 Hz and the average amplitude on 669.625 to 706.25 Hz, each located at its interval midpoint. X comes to 3.00 Hz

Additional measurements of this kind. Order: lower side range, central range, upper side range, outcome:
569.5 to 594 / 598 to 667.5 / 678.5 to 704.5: 5.9 Hz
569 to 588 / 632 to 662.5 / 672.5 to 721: 3.7 Hz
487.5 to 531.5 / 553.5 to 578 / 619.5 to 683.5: -3.0 Hz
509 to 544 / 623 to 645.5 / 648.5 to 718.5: -3.2 Hz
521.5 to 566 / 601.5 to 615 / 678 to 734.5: -2.7 Hz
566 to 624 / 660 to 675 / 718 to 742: 1.6 Hz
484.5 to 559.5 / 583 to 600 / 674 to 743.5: -3.2 Hz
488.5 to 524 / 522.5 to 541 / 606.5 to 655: 5.3 Hz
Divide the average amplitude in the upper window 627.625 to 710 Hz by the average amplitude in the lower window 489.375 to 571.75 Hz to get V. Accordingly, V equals 1.47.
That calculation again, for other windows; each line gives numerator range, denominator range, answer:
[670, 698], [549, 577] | 1.30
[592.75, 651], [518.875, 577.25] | 1.41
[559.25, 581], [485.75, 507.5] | 1.14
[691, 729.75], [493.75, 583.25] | 1.53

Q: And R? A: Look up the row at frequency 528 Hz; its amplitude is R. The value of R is 44.3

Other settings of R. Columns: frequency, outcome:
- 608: 97.5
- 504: 76.8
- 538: 61.9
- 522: 39.1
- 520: 40.1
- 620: 95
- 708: 105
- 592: 96.7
